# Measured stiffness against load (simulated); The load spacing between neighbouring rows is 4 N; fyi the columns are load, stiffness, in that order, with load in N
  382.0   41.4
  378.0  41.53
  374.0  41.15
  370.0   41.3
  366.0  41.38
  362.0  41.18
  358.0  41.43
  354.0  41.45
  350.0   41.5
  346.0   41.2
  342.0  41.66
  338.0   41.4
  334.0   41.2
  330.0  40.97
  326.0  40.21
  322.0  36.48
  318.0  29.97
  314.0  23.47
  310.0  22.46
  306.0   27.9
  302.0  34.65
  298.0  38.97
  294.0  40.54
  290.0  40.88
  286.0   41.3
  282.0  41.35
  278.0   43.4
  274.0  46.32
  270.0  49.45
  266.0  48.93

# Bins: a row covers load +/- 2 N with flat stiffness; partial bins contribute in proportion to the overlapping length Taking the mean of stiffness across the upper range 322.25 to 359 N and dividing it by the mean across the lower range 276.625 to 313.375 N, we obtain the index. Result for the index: 1.1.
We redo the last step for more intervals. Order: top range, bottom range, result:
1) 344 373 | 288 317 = 1.27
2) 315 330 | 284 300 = 0.88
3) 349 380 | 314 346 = 1.09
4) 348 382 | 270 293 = 0.96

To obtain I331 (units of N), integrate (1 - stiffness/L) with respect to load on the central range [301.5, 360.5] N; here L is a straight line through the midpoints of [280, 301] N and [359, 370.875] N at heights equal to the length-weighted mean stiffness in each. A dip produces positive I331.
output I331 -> 6.4 N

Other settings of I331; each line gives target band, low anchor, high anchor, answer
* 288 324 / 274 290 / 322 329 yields 7.0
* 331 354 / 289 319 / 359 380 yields -2.4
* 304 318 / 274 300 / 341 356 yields 5.4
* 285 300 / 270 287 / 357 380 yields 1.1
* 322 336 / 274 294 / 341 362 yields 0.5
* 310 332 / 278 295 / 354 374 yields 4.4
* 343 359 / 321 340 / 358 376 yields -0.2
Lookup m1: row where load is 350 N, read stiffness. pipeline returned 41.5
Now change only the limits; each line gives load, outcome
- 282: 41.35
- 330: 40.97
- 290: 40.88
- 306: 27.9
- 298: 38.97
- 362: 41.18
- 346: 41.2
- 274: 46.32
